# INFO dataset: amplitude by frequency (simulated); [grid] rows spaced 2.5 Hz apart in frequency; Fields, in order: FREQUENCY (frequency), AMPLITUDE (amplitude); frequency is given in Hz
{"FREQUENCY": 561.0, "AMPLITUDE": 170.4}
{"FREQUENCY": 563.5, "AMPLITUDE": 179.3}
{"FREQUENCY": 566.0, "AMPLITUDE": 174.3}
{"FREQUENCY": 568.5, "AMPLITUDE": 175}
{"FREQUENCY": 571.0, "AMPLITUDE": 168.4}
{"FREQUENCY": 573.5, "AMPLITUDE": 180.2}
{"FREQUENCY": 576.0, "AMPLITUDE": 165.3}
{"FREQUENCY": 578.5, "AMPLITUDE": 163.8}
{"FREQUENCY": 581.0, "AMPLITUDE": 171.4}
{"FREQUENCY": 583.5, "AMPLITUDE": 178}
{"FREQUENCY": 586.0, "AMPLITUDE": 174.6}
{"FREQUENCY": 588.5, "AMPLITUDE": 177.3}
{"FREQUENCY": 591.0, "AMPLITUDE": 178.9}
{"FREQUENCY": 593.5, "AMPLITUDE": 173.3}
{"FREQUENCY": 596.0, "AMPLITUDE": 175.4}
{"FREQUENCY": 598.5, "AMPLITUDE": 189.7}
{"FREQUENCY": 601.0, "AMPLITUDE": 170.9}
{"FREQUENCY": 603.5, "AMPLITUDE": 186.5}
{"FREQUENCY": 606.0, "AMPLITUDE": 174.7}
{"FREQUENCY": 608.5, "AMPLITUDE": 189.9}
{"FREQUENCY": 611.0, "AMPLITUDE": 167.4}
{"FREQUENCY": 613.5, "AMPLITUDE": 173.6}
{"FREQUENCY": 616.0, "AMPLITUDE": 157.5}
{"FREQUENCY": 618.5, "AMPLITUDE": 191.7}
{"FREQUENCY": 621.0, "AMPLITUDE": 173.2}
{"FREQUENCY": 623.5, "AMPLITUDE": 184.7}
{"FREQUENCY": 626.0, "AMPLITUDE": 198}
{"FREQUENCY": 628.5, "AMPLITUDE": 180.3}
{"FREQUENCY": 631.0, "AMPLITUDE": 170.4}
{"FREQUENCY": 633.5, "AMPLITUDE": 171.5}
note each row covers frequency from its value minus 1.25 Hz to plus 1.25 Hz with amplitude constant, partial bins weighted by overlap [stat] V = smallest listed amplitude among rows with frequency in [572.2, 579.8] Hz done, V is 163.8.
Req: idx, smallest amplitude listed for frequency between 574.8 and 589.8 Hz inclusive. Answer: 163.8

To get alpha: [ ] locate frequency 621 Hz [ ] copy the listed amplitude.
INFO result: 173.2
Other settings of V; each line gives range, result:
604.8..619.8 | 157.5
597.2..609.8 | 170.9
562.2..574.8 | 168.4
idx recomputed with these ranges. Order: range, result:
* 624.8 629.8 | 180.3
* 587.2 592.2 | 177.3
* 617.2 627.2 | 173.2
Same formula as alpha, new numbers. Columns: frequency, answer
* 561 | 170.4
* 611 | 167.4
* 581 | 171.4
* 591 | 178.9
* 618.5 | 191.7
